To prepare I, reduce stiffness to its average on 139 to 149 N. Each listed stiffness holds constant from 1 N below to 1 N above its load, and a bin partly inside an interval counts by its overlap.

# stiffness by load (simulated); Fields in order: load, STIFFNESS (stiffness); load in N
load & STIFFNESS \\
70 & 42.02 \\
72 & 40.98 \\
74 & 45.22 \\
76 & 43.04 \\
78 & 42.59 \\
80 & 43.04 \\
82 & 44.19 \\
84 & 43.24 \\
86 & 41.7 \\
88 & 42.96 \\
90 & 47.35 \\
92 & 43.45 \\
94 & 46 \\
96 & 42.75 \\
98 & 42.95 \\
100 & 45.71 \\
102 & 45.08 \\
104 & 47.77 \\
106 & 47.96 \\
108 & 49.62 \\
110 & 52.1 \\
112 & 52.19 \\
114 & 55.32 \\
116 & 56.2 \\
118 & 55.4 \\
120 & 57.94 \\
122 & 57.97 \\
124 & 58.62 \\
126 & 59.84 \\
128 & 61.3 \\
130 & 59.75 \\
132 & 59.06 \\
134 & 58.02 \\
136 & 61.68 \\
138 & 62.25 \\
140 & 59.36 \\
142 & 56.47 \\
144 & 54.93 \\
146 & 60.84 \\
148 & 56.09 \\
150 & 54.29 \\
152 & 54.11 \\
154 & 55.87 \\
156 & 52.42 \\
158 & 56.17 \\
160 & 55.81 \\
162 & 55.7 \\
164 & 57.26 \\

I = 57.5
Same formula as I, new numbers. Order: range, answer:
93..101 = 44.4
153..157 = 54.1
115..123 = 56.9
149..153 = 54.2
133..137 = 59.9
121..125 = 58.3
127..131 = 60.5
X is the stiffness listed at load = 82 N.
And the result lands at 44.19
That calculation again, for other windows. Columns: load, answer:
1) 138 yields 62.25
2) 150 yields 54.29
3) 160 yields 55.81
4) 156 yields 52.42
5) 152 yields 54.11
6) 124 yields 58.62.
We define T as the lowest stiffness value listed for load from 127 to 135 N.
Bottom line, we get 58.02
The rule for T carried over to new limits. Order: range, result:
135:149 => 54.93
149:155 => 54.11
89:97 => 42.75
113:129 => 55.32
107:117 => 49.62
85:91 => 41.7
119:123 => 57.94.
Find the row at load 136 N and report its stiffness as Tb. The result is 61.68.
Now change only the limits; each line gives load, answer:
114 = 55.32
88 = 42.96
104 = 47.77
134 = 58.02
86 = 41.7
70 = 42.02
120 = 57.94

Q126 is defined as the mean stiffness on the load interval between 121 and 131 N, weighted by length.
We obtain 59.5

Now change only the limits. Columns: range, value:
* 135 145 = 58.9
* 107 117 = 53.1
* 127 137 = 60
